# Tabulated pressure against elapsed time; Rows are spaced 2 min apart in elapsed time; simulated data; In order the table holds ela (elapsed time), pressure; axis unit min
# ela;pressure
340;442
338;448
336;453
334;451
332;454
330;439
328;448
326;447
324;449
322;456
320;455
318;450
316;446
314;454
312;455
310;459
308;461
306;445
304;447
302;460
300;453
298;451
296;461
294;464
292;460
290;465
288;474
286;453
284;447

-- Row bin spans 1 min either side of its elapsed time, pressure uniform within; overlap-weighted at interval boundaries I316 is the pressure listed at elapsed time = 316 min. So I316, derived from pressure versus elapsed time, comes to 446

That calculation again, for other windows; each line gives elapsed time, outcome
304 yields 447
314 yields 454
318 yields 450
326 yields 447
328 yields 448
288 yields 474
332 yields 454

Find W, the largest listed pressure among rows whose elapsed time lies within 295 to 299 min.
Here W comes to 461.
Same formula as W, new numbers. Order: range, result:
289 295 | 465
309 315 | 459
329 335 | 454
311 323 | 456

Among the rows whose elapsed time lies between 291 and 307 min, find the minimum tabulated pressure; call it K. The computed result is 445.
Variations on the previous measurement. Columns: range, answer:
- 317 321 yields 450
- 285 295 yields 453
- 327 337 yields 439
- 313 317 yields 446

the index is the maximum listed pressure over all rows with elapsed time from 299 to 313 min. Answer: 461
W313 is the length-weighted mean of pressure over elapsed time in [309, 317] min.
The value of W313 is 454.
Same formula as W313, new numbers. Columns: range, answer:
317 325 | 452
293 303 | 458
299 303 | 456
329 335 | 448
